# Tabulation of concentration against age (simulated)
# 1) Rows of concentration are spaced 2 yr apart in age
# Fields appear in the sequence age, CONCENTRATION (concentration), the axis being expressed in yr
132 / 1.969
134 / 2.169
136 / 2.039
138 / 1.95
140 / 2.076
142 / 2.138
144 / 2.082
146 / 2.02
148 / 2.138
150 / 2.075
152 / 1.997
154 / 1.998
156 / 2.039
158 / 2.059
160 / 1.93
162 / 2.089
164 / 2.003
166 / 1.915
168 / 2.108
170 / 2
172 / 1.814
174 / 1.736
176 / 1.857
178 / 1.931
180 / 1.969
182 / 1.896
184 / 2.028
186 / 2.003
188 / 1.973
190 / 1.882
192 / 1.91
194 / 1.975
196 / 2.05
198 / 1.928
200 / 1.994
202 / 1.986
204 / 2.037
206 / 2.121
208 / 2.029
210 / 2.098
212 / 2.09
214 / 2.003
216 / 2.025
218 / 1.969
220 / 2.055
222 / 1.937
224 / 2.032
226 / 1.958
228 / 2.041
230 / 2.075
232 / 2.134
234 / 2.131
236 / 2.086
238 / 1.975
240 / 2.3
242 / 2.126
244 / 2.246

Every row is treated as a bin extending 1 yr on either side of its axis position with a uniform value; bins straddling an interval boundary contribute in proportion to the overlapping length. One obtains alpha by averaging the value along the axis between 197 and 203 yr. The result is 1.97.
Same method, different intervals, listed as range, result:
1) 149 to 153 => 2.04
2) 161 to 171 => 2.02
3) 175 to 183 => 1.91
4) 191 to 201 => 1.97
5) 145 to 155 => 2.05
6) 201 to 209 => 2.04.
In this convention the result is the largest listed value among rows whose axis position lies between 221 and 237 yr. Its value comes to 2.134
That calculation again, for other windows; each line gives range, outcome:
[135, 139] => 2.039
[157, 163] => 2.089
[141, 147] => 2.138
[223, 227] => 2.032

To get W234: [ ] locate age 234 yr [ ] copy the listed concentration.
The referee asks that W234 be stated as 2.131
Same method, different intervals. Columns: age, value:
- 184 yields 2.028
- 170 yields 2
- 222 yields 1.937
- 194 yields 1.975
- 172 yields 1.814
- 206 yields 2.121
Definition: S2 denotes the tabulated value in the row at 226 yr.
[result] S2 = 1.958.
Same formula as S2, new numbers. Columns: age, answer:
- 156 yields 2.039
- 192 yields 1.91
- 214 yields 2.003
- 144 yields 2.082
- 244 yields 2.246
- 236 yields 2.086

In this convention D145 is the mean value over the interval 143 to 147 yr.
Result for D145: 2.05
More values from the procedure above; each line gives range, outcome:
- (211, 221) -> 2.03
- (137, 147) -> 2.05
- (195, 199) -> 1.99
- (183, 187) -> 2.02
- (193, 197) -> 2.01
